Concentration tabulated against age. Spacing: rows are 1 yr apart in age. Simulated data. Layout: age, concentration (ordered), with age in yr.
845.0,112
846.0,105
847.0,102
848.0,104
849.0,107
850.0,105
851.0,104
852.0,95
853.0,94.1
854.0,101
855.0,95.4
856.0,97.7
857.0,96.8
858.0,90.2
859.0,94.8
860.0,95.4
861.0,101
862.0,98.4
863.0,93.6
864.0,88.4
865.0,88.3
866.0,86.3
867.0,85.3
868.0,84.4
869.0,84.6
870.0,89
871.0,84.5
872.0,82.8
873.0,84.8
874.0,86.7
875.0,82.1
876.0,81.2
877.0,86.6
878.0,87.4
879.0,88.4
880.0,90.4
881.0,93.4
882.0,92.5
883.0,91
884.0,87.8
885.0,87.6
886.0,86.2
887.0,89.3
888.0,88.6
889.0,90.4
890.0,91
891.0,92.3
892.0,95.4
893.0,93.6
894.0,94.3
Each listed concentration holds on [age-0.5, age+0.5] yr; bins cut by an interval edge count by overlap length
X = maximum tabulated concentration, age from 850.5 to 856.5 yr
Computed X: 104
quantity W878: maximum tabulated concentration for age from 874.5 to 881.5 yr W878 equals 93.4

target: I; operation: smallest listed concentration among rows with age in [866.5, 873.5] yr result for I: 82.8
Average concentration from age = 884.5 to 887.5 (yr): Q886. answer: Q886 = 87.7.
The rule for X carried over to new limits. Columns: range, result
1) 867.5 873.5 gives 89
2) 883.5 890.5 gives 91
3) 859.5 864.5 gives 101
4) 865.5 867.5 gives 86.3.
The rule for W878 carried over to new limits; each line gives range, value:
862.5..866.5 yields 93.6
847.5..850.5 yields 107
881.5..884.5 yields 92.5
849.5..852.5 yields 105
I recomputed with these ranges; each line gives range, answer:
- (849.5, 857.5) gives 94.1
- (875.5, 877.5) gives 81.2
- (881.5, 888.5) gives 86.2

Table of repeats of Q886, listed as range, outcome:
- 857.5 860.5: 93.5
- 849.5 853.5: 99.5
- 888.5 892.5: 92.3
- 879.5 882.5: 92.1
